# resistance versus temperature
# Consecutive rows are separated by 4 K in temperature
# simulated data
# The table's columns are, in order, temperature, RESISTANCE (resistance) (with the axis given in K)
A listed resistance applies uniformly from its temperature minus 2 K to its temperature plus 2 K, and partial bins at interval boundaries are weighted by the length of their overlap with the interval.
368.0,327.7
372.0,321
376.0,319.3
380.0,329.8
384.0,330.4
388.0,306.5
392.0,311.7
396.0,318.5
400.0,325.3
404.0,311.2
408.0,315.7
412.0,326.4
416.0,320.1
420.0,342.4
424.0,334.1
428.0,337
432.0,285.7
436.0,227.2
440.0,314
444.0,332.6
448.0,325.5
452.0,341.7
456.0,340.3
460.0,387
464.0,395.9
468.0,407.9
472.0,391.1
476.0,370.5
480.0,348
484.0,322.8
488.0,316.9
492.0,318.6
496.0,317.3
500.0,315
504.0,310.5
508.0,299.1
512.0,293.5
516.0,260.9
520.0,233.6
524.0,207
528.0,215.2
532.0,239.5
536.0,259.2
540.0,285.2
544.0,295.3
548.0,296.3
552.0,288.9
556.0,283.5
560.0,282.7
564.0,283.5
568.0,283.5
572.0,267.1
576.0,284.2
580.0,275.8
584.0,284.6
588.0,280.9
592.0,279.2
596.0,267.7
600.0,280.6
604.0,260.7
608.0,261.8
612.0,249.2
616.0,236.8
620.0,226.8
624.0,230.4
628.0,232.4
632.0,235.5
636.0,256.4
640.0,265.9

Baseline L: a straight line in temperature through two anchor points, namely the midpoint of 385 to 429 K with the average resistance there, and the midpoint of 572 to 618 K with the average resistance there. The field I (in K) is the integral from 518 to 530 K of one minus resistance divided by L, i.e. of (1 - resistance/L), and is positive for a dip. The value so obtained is 2.9 K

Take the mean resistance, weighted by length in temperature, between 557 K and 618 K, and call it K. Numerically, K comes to 272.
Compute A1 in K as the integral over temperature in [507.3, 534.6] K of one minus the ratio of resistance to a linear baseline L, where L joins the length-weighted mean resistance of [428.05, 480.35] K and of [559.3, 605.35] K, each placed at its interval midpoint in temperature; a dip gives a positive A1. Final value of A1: 5.45 K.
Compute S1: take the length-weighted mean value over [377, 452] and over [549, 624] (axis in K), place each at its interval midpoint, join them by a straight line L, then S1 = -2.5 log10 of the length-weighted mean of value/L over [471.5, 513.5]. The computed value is -0.10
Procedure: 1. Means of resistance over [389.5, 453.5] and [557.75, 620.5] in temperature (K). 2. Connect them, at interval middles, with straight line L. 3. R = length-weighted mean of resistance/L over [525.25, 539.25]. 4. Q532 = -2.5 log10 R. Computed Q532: 0.19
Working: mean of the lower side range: 317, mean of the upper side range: 270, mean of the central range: 241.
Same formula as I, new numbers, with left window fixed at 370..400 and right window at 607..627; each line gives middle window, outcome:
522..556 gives 0.5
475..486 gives -2.2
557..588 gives -3.1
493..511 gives -2.0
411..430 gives -1.5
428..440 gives 0.9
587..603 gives -1.9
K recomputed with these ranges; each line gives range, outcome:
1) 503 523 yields 274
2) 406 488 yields 338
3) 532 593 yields 281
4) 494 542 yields 270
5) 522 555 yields 262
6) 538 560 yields 289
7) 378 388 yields 325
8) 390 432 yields 322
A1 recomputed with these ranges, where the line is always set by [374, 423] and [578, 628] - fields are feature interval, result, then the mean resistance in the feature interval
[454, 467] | -3.2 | 377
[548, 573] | -1.0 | 283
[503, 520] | 0.3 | 283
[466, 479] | -3.8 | 387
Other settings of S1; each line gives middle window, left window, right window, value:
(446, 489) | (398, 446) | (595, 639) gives -0.20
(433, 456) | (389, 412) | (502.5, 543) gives -0.05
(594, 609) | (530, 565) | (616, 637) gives -0.08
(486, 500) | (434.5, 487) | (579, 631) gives 0.03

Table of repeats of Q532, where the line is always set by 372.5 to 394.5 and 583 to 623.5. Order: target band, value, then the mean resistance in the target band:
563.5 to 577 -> -0.04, 279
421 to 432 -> -0.06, 327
